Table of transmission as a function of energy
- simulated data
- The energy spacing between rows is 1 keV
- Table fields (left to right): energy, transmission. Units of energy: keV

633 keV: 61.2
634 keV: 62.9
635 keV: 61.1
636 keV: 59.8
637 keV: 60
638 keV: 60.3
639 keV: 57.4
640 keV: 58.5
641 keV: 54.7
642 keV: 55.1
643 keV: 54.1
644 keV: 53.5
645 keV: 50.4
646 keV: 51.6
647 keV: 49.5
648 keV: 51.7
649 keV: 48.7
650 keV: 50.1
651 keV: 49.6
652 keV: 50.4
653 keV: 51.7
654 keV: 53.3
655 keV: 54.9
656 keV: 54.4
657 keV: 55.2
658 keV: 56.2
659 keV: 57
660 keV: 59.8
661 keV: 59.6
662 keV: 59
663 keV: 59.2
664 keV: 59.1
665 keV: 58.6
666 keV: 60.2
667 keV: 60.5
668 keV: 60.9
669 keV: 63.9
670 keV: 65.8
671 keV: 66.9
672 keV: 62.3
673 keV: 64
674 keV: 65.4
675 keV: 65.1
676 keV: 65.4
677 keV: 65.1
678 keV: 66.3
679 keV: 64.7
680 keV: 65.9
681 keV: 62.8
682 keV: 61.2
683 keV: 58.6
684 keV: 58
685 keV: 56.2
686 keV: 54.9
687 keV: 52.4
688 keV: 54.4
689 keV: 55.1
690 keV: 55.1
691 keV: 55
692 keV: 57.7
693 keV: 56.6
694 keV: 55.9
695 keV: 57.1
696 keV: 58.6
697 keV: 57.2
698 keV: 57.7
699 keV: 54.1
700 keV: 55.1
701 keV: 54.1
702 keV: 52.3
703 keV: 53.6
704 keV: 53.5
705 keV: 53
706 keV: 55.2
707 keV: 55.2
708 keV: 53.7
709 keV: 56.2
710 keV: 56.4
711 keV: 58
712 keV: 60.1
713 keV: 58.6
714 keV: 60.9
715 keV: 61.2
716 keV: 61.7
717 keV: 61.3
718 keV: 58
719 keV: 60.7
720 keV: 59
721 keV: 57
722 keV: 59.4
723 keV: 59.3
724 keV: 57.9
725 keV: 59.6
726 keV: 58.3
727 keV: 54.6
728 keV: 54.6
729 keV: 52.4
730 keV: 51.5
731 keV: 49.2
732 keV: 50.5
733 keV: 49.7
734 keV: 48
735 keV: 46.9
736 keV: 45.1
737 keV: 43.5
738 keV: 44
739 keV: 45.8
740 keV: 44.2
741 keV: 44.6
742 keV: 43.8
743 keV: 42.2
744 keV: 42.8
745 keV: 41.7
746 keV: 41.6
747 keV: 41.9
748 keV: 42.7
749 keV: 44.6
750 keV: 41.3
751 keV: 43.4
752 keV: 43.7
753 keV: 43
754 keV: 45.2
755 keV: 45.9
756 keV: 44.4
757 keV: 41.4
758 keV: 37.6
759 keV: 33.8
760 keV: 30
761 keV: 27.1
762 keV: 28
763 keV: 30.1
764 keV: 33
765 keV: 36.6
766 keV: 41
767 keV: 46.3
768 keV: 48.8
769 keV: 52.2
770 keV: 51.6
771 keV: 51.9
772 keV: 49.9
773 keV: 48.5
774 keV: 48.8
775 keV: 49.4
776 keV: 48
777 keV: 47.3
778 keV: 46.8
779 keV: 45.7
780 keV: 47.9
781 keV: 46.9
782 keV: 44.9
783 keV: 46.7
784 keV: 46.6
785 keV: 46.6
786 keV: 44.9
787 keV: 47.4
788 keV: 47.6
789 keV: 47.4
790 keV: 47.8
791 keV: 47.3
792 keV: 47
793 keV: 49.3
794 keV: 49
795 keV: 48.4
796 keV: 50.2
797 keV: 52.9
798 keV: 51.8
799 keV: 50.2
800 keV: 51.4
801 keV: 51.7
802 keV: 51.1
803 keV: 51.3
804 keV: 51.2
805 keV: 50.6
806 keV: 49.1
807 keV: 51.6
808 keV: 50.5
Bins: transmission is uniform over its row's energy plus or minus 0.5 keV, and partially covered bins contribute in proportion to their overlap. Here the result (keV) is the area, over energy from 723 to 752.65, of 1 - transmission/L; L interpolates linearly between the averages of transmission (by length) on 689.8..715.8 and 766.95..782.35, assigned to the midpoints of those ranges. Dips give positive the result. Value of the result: 2.9 keV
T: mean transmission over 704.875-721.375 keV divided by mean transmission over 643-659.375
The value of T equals 1.11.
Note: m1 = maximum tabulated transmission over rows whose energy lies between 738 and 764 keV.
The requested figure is 45.9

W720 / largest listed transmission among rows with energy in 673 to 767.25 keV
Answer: 66.3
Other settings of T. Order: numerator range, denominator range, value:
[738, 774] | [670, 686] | 0.67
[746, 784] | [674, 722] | 0.74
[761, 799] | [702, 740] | 0.85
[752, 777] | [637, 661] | 0.78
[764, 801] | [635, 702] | 0.83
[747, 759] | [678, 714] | 0.75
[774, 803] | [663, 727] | 0.82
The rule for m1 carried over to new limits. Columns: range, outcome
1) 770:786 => 51.9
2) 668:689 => 66.9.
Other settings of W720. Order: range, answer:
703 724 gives 61.7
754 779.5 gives 52.2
